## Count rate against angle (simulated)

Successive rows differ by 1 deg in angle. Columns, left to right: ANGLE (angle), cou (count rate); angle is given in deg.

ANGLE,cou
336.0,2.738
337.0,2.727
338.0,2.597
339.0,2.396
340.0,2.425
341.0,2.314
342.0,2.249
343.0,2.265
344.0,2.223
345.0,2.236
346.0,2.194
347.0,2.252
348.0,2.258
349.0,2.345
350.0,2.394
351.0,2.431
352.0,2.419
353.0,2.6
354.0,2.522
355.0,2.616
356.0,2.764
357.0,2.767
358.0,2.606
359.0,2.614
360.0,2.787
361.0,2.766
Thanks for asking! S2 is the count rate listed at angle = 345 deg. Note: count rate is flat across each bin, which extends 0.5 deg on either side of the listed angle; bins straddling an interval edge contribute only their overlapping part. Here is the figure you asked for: 2.236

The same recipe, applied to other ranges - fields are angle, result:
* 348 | 2.258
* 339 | 2.396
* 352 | 2.419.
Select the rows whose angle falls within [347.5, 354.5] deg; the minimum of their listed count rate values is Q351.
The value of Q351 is 2.258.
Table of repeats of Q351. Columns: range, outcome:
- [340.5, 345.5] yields 2.223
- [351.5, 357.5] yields 2.419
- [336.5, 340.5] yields 2.396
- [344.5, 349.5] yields 2.194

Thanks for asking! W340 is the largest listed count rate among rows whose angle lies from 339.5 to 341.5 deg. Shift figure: 2.425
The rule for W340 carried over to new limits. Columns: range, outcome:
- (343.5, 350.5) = 2.394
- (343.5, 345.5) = 2.236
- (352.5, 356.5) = 2.764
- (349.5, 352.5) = 2.431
